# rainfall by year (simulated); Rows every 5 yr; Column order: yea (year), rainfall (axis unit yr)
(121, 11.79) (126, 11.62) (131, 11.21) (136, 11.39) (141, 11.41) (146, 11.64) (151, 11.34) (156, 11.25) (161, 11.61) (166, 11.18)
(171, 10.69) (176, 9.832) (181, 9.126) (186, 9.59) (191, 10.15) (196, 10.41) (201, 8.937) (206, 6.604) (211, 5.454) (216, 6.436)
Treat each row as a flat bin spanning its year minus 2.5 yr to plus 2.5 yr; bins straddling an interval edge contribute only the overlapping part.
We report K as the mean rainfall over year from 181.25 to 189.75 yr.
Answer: 9.55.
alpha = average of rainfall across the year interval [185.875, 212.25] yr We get 8.57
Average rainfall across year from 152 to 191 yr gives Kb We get 10.5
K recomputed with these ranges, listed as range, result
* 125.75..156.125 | 11.4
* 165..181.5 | 10.2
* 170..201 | 9.85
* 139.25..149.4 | 11.5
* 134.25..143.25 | 11.4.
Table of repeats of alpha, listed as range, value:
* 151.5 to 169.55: 11.3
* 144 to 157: 11.4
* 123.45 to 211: 10.3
